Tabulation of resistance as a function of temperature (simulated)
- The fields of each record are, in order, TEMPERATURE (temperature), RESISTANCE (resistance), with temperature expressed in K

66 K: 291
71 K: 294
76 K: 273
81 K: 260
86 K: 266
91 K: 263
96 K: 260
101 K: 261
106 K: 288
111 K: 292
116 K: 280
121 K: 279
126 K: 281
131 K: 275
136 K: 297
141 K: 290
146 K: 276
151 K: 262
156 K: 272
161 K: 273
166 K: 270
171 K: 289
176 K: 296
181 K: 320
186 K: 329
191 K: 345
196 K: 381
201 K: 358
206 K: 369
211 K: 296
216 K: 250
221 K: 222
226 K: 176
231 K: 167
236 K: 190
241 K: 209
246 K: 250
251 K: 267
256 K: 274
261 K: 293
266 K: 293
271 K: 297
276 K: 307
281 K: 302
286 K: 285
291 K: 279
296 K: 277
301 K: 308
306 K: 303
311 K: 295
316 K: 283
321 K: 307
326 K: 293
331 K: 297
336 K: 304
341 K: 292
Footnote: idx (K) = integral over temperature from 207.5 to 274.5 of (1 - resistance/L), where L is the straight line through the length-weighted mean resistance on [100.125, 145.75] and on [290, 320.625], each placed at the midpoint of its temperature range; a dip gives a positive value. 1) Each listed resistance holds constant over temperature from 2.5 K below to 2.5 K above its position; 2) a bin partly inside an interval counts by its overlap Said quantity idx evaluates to 9.6 K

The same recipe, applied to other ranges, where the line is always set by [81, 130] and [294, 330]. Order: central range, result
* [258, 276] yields -0.30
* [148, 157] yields 0.39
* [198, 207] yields -2.52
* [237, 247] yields 2.35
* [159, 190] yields -1.97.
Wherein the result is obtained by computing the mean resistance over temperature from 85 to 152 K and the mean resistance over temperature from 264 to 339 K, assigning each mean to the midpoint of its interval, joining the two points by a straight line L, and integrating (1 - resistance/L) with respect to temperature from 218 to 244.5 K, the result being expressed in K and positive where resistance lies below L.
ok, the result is 8.5 K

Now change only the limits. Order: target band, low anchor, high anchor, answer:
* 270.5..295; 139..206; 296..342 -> 0.56 K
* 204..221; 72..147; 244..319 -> -0.46 K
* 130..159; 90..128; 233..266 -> -1.02 K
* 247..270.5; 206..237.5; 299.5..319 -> -2.06 K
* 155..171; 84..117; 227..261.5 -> -1.28 K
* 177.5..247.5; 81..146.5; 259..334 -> 2.34 K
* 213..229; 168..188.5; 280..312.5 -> 4.51 K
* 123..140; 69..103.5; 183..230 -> -0.32 K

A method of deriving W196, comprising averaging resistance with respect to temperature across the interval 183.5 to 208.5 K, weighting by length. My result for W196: 356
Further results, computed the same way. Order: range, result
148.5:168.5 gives 269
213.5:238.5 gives 201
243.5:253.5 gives 258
